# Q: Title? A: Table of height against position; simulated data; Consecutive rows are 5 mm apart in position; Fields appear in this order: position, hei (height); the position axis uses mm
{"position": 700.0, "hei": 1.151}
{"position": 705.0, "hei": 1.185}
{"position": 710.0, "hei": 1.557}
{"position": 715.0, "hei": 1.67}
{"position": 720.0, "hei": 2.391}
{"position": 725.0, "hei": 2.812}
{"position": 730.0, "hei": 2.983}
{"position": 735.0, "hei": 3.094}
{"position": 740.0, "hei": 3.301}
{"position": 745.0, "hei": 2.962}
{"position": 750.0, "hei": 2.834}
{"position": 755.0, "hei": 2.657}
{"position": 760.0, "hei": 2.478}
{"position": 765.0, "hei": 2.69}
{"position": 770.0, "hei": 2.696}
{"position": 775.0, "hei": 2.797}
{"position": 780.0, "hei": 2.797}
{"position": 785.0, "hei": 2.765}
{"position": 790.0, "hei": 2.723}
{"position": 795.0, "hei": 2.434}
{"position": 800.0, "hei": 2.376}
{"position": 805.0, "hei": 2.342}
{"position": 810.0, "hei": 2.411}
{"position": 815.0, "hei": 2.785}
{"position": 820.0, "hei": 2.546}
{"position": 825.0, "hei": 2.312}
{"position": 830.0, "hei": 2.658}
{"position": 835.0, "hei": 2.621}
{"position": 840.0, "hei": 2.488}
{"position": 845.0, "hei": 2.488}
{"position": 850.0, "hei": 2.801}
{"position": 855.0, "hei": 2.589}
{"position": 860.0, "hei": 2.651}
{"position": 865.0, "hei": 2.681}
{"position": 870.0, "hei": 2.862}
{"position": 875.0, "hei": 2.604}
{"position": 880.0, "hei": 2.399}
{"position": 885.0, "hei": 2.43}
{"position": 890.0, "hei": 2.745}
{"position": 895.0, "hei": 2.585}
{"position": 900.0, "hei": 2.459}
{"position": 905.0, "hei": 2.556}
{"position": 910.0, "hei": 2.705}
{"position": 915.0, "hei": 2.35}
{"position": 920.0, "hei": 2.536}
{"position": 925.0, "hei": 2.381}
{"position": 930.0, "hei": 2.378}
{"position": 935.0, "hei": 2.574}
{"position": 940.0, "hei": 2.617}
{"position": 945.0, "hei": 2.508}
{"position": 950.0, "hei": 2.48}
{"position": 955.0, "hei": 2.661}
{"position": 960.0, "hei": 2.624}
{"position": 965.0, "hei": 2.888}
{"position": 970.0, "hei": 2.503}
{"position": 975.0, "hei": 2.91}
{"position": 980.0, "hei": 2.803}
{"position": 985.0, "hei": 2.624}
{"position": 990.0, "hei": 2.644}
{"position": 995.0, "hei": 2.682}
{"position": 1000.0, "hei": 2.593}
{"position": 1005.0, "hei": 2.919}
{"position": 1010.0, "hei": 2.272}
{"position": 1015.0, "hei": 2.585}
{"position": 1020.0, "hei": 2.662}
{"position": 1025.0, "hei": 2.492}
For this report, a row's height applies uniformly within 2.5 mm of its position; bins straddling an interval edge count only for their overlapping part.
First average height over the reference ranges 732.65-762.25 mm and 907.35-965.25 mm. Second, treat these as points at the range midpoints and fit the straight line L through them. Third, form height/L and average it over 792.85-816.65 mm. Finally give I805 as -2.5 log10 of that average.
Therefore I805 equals 0.14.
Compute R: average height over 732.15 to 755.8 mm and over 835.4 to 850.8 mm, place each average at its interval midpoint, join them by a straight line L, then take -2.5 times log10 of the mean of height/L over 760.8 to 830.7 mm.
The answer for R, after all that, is 0.074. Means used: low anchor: 2.99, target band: 2.59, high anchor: 2.57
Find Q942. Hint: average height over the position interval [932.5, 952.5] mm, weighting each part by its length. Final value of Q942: 2.54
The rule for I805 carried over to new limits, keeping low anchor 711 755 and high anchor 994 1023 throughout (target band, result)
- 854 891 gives 0.02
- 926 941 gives 0.06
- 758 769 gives 0.04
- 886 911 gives 0.02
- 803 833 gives 0.07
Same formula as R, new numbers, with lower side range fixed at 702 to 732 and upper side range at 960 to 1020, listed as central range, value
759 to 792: -0.23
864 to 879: -0.12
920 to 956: 0.02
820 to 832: -0.08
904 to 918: -0.02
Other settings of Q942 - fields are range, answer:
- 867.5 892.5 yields 2.61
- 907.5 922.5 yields 2.53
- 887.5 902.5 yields 2.6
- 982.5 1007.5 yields 2.69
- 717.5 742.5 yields 2.92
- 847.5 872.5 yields 2.72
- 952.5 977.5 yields 2.72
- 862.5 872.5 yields 2.77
